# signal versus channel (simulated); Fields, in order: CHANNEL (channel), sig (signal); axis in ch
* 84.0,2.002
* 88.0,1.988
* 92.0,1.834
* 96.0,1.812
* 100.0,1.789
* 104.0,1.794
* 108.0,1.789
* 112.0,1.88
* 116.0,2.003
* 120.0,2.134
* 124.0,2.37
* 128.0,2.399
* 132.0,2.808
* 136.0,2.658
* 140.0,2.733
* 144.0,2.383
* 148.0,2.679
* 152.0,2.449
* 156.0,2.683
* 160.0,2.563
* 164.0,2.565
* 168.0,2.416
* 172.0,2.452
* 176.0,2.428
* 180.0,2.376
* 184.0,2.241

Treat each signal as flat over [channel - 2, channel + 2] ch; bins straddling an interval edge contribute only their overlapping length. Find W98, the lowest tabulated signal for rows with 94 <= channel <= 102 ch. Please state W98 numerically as 1.789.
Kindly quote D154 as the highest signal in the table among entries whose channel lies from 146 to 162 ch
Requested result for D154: 2.683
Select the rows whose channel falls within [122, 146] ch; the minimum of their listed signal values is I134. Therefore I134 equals 2.37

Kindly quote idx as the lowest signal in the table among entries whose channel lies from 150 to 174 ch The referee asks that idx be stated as 2.416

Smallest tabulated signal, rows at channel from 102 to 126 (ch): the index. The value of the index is 1.789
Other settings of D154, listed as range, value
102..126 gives 2.37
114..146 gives 2.808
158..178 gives 2.565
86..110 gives 1.988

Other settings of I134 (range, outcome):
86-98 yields 1.812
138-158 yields 2.383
